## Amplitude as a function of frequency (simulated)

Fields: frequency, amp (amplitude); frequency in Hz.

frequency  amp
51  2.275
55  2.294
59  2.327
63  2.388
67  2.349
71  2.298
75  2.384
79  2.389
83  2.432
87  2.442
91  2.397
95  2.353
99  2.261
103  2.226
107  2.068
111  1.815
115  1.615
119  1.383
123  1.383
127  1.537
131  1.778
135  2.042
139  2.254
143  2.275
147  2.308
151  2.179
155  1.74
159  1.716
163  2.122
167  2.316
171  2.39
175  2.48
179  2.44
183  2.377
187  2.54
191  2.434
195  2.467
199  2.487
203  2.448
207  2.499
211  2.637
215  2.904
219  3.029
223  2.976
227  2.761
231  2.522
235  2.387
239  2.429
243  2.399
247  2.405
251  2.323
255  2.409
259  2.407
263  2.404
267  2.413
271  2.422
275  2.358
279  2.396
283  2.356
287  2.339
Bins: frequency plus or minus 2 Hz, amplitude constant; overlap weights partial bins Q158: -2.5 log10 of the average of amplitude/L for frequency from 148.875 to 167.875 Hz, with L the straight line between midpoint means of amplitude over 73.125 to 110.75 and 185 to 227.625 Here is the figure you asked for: 0.245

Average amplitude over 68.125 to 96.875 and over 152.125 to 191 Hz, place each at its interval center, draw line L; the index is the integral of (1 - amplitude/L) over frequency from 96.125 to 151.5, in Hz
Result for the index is 9.1 Hz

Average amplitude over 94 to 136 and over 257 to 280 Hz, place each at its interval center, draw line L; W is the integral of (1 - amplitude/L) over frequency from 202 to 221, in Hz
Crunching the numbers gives -4.5 Hz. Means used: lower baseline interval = 1.84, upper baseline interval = 2.4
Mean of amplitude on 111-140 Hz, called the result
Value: 1.7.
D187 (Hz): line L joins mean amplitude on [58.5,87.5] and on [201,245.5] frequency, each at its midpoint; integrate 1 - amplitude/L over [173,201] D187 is 1.2 Hz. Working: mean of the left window 2.38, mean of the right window 2.63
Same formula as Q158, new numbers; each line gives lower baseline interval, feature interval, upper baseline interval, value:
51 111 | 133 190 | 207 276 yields 0.09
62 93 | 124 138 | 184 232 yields 0.36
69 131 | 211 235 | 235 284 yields -0.20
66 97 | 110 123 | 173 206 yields 0.47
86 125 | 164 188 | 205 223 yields 0.04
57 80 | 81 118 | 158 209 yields 0.10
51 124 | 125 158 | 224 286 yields 0.13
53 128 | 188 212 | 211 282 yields -0.04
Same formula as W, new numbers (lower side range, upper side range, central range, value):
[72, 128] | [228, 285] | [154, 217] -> -3.64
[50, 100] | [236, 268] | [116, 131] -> 5.55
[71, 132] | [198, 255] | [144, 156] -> 0.70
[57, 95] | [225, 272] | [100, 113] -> 1.82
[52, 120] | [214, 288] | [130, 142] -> 1.23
